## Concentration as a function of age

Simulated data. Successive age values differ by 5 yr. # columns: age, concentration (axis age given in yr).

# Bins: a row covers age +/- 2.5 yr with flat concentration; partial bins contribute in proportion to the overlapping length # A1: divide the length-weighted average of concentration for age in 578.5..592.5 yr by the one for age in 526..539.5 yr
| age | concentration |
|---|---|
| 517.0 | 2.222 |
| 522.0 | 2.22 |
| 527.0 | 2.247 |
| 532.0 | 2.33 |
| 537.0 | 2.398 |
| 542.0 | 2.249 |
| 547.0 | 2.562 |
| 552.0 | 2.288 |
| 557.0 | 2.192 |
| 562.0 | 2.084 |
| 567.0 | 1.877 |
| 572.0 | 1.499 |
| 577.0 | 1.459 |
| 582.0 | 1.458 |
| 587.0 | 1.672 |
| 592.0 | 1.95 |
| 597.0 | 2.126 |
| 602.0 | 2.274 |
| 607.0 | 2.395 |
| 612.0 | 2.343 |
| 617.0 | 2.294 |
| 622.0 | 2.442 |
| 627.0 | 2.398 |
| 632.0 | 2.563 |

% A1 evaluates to 0.70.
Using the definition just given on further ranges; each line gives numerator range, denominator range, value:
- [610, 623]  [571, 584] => 1.60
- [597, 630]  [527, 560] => 1.01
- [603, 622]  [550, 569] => 1.11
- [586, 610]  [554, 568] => 1.02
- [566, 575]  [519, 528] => 0.74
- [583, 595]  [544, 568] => 0.80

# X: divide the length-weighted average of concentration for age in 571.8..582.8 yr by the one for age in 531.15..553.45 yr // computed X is 0.6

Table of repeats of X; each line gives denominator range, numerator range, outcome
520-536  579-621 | 0.91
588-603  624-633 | 1.20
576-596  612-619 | 1.37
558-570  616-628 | 1.20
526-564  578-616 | 0.88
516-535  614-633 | 1.07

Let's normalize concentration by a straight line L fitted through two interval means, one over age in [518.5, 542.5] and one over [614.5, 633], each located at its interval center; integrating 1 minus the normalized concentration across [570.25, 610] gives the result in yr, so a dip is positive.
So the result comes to 8.5 yr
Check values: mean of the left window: 2.29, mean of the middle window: 1.87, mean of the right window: 2.41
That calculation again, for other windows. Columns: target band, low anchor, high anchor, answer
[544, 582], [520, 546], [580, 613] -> 3.82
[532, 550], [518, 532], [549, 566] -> -1.45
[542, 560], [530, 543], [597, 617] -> 0.02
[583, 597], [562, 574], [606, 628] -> 1.51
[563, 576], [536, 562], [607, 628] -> 3.46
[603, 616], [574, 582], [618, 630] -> -1.49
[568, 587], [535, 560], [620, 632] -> 6.76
